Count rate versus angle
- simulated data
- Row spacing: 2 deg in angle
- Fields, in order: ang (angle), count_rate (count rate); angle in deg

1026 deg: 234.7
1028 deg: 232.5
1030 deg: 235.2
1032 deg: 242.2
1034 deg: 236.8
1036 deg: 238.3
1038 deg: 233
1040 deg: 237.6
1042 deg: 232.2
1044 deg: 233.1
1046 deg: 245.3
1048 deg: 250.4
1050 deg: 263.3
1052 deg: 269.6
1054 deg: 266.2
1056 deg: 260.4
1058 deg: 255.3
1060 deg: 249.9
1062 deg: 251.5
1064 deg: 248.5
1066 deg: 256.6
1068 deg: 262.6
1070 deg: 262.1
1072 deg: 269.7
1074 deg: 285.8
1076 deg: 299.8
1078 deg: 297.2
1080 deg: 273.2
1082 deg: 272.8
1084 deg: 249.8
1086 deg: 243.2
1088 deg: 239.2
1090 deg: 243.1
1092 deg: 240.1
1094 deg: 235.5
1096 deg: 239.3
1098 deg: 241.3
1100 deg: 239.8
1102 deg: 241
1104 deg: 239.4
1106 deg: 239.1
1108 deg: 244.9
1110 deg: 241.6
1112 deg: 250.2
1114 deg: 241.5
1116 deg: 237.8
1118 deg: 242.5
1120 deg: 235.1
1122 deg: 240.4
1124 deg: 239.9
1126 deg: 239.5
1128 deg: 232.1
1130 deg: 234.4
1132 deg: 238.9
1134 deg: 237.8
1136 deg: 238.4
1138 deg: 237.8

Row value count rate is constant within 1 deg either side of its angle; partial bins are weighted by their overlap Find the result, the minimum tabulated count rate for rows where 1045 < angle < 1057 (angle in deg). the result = 245.3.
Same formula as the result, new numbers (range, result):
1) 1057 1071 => 248.5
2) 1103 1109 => 239.1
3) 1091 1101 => 235.5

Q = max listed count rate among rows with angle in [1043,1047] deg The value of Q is 245.3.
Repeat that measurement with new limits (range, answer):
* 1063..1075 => 285.8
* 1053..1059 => 266.2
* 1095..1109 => 244.9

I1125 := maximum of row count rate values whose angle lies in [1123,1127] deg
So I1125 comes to 239.9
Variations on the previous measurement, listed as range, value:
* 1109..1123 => 250.2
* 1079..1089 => 273.2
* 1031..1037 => 242.2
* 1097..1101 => 241.3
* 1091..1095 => 240.1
